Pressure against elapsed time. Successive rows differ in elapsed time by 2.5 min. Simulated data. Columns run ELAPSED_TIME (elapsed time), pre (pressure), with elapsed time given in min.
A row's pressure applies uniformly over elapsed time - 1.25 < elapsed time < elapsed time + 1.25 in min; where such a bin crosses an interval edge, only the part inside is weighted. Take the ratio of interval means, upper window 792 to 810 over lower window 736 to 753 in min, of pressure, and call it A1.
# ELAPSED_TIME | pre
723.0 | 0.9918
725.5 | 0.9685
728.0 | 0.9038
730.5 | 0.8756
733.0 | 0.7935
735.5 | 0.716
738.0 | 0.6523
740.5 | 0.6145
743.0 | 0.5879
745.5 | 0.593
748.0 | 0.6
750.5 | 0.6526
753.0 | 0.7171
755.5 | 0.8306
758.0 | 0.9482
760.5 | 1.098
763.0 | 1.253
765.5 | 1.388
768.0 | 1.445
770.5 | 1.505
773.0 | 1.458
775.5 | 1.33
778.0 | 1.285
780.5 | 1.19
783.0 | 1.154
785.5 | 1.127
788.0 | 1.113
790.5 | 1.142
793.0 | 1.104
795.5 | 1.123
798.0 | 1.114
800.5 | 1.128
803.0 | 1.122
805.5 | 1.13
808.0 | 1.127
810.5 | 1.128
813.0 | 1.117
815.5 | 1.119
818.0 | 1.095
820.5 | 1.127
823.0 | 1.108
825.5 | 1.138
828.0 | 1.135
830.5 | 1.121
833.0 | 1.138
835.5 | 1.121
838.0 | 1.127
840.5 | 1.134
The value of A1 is 1.78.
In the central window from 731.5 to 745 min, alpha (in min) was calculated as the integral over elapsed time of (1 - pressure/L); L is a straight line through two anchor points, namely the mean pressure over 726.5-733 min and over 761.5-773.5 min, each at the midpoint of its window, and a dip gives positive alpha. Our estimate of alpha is 4.3 min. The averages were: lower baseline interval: 0.874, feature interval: 0.672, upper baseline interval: 1.4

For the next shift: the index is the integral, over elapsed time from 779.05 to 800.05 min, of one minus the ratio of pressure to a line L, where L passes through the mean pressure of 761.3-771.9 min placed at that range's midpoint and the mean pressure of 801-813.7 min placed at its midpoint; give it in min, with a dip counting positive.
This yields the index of 1.76 min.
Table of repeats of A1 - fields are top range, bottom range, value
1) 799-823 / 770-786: 0.87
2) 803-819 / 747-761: 1.41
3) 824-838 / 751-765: 1.16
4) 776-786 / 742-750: 2.01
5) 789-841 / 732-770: 1.29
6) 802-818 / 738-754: 1.79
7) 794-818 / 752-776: 0.94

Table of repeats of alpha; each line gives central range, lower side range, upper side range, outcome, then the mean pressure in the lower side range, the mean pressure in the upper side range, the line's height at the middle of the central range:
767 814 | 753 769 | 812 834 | -3.3 min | 1.12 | 1.12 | 1.12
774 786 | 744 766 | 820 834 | -3.3 min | 0.878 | 1.13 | 0.964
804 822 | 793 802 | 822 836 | 0.0 min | 1.12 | 1.13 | 1.12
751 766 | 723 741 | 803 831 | -1.5 min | 0.811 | 1.12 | 0.908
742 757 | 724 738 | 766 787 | 5.3 min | 0.836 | 1.31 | 1.03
